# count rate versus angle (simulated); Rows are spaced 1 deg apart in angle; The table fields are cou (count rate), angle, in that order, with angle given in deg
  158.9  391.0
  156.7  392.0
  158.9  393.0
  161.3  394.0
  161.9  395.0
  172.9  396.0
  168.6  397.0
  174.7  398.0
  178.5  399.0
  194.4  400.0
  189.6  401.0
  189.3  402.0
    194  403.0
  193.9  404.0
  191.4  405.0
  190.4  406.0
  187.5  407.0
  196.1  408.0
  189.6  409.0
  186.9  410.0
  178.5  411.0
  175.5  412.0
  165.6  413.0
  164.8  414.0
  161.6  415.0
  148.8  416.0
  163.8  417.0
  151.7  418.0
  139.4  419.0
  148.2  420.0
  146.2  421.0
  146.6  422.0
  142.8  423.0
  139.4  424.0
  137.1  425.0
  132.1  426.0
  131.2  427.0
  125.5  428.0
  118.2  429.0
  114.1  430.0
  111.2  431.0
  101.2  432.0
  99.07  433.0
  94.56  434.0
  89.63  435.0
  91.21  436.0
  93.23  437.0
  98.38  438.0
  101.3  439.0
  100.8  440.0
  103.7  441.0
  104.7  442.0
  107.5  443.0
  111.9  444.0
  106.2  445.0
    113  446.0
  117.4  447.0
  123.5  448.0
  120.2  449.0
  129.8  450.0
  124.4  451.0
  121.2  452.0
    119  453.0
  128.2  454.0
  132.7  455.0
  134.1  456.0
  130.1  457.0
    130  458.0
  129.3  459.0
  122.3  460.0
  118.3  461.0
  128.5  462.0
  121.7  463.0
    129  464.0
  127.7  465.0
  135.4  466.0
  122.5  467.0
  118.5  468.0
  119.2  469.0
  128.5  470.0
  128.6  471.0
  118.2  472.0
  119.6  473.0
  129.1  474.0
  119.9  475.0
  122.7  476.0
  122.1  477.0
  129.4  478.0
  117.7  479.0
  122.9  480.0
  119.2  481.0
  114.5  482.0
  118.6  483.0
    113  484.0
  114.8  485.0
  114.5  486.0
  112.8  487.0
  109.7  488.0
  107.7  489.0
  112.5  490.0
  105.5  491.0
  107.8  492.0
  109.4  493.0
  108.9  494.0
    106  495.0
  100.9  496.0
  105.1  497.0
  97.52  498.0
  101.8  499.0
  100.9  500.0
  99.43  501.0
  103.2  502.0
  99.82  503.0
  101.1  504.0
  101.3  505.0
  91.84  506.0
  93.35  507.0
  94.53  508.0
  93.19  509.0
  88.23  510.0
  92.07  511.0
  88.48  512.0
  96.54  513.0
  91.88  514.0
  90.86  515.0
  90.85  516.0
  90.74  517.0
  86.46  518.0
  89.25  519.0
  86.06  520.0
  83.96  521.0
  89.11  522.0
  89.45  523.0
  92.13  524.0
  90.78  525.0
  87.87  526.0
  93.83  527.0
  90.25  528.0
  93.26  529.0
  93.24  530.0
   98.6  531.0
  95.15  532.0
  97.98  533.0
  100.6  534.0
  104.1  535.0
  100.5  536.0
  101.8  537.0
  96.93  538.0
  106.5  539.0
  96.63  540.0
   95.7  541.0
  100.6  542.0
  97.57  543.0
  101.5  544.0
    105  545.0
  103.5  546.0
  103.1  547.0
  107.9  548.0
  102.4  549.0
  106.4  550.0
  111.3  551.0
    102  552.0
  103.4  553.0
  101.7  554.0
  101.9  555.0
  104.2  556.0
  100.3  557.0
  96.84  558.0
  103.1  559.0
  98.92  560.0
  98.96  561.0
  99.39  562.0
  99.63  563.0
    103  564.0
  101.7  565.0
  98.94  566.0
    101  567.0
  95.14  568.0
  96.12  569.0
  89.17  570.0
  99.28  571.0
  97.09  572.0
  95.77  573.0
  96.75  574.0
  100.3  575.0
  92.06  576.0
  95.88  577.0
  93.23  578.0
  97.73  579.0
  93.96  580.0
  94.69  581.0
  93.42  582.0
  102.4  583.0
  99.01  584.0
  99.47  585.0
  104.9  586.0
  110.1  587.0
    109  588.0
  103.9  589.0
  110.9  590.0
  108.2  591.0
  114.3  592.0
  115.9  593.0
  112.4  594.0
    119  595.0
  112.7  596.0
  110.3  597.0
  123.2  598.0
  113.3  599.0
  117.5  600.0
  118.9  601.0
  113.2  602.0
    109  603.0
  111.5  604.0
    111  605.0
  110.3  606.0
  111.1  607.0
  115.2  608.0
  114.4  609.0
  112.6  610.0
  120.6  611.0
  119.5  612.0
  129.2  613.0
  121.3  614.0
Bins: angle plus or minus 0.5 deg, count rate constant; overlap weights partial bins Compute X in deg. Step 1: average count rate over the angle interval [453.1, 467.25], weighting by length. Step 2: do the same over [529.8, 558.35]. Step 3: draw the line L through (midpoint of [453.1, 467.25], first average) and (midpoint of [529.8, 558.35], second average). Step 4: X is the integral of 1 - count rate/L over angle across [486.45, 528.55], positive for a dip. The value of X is 6.0 deg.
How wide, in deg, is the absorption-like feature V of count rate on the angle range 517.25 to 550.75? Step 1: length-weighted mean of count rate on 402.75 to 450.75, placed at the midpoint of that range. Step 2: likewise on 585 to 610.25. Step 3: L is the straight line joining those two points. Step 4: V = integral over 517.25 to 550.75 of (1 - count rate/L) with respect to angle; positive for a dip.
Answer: 6.79 deg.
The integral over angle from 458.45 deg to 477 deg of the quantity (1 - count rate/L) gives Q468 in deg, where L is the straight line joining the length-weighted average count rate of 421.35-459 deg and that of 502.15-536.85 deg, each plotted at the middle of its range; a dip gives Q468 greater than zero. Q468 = -2.6 deg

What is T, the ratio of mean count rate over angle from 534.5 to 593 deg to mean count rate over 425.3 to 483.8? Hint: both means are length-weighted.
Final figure 0.86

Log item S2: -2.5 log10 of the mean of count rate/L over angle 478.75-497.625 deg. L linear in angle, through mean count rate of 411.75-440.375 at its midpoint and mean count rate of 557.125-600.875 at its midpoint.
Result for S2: 0.06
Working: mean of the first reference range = 128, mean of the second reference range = 103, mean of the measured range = 111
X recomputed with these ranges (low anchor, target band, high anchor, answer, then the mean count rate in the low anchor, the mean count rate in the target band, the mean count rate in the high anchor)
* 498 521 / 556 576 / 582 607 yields 1.2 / 94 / 98.5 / 111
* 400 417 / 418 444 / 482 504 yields 7.2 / 181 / 117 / 107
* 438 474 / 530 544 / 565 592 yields 1.0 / 121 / 99.3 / 99.5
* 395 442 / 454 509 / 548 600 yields 6.2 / 148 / 115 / 103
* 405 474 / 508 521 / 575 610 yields 3.2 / 131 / 90.3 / 108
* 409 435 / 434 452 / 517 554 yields 3.3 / 141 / 108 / 97.3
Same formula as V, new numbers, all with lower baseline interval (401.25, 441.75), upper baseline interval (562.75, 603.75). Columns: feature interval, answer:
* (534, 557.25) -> 2.21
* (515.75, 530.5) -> 3.59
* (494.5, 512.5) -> 3.76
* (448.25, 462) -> 0.92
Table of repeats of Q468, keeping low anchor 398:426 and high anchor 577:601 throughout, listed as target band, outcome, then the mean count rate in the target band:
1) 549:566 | 2.32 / 102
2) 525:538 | 3.16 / 96.2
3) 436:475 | 8.73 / 119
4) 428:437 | 3.28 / 103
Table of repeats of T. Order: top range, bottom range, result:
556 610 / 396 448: 0.73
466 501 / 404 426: 0.70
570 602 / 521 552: 1.07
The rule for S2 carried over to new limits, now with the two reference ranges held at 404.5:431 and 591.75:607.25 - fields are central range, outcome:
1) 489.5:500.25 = 0.295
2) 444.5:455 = 0.223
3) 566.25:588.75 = 0.210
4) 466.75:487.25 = 0.181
